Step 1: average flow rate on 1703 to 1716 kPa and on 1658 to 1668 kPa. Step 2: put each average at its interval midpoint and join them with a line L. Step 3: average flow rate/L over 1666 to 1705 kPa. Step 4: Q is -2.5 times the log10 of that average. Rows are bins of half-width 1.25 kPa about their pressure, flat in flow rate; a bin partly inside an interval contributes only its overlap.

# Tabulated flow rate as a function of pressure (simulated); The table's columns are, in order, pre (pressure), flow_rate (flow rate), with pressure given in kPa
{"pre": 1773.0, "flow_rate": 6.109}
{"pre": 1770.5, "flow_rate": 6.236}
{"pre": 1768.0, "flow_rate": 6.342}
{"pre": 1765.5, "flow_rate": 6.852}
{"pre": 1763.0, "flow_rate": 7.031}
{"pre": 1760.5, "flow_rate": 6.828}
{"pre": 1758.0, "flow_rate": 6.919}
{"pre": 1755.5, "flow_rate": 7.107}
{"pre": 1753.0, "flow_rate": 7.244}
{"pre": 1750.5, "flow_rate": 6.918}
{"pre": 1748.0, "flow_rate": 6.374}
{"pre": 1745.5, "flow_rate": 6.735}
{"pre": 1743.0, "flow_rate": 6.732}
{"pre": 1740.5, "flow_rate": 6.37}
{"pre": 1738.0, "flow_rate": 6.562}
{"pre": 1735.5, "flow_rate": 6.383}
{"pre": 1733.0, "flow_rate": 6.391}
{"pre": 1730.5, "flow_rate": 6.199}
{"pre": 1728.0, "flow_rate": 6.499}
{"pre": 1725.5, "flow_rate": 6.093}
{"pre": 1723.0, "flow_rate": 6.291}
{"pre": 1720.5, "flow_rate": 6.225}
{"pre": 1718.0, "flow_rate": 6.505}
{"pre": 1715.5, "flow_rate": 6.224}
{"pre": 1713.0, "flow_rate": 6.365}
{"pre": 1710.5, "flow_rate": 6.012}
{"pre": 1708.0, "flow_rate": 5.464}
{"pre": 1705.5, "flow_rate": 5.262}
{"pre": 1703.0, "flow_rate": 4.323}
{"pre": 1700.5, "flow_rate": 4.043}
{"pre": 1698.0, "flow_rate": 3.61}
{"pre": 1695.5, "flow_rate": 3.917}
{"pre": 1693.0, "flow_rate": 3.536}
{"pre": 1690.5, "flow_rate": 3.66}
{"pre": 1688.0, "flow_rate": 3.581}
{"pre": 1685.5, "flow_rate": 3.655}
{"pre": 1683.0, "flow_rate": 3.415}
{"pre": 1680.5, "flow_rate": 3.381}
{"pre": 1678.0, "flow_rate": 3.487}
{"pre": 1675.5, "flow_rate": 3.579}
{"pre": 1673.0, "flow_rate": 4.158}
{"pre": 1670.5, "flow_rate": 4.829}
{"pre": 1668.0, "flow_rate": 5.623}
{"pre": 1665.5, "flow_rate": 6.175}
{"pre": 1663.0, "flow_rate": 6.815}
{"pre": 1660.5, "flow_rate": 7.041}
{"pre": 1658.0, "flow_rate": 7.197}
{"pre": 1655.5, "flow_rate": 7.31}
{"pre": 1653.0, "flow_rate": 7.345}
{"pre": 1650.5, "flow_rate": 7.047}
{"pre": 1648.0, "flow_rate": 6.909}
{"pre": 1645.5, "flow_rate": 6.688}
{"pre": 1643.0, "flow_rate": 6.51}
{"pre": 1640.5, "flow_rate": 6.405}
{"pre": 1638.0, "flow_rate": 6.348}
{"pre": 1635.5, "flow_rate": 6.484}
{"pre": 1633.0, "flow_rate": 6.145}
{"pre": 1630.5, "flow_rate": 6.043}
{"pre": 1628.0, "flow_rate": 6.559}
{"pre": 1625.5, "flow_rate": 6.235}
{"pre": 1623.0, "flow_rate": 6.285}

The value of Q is 0.47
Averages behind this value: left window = 6.61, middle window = 3.99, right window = 5.7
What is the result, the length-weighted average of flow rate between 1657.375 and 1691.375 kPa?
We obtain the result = 4.72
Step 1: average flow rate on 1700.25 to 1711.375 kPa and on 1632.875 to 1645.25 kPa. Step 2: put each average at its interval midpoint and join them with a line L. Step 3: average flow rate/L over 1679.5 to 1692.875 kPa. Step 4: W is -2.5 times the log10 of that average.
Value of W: 0.47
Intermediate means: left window 6.42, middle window 3.54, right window 5.08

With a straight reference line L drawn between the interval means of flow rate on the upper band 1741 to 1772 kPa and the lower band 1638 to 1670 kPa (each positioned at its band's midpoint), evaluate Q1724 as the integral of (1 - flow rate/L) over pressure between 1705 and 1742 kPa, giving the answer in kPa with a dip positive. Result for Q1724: 2.9 kPa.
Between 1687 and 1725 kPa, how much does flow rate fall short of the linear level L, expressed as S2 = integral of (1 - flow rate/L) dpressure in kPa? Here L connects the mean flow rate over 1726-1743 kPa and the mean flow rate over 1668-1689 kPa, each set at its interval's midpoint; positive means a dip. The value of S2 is 1.1 kPa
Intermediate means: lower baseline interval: 3.87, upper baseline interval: 6.41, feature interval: 5.03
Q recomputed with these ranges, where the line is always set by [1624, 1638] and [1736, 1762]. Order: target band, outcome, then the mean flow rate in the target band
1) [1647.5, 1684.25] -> 0.15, 5.59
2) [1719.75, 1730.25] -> 0.07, 6.27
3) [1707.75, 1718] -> 0.08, 6.13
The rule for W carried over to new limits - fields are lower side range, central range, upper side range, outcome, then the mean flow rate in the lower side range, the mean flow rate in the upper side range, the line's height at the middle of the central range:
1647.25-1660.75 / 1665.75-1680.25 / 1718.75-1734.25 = 0.50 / 7.16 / 6.29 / 6.93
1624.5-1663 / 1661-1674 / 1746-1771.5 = 0.19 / 6.69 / 6.79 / 6.71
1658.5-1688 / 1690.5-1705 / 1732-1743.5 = 0.35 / 4.75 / 6.47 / 5.41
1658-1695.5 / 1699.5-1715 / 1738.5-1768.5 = 0.03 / 4.57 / 6.79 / 5.45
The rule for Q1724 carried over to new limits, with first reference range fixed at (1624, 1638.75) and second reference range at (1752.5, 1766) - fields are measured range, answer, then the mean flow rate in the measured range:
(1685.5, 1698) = 5.6 kPa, 3.67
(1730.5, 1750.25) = 1.1 kPa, 6.51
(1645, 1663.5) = -1.9 kPa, 7.07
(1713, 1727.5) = 1.1 kPa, 6.29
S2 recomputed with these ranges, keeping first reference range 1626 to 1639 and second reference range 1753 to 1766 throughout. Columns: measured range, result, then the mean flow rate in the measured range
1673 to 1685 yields 5.5 kPa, 3.55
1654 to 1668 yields -0.7 kPa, 6.8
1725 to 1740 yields 1.0 kPa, 6.37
